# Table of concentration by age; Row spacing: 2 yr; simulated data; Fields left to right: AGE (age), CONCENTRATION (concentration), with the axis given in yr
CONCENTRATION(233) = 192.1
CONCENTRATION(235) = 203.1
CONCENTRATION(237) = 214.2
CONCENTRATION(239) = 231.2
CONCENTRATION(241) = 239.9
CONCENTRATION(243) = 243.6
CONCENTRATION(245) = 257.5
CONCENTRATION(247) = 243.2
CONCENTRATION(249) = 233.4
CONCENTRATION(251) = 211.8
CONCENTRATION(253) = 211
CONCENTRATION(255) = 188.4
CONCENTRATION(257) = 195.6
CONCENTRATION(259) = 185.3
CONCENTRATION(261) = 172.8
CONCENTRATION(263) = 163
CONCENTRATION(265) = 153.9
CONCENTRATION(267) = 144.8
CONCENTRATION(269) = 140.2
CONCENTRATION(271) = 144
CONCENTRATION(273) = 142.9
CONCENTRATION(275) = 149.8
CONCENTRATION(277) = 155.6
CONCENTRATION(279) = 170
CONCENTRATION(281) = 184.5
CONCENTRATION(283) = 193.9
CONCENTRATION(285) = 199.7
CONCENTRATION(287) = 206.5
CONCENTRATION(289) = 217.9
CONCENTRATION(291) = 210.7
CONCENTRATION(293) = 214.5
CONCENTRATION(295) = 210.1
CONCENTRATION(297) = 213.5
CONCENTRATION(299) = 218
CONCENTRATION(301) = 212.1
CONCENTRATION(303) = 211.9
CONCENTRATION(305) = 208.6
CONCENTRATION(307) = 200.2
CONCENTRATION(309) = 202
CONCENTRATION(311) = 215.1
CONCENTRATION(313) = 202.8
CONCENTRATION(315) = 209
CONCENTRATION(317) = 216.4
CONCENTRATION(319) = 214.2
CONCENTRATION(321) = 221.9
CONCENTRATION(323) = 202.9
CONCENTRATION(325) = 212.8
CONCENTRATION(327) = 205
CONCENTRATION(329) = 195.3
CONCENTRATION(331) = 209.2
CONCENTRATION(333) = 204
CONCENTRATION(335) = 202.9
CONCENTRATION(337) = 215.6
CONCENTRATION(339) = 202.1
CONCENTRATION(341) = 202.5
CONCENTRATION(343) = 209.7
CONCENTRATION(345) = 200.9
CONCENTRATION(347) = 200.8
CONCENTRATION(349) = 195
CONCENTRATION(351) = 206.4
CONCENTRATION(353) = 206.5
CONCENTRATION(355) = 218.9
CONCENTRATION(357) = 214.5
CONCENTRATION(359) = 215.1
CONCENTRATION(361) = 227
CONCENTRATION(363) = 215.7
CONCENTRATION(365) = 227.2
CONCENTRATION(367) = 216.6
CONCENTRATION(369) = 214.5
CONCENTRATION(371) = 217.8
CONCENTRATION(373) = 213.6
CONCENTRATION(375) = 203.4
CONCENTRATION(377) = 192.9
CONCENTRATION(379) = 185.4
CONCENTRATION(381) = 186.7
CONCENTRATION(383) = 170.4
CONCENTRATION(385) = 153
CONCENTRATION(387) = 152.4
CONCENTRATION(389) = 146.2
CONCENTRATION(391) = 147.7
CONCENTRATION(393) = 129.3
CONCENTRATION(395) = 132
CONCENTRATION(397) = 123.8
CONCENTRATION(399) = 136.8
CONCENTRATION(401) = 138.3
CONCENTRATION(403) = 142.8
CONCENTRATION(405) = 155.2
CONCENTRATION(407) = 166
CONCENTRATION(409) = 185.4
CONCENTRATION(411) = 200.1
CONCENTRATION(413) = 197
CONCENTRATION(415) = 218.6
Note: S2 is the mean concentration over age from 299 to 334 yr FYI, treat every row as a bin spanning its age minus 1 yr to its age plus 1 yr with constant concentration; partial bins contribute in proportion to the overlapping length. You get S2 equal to 209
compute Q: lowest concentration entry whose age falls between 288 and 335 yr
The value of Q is 195.3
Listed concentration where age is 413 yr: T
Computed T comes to 197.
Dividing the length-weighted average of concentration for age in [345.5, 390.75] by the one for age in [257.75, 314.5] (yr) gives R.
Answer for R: 1.06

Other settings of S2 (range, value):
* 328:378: 209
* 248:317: 191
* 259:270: 158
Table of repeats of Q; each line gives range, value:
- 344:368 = 195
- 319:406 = 123.8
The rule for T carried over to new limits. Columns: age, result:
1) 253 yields 211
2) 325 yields 212.8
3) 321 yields 221.9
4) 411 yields 200.1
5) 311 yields 215.1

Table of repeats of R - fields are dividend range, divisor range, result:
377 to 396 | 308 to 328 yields 0.75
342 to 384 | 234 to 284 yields 1.08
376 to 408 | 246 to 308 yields 0.81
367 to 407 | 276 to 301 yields 0.83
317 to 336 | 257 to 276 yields 1.32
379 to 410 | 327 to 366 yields 0.73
